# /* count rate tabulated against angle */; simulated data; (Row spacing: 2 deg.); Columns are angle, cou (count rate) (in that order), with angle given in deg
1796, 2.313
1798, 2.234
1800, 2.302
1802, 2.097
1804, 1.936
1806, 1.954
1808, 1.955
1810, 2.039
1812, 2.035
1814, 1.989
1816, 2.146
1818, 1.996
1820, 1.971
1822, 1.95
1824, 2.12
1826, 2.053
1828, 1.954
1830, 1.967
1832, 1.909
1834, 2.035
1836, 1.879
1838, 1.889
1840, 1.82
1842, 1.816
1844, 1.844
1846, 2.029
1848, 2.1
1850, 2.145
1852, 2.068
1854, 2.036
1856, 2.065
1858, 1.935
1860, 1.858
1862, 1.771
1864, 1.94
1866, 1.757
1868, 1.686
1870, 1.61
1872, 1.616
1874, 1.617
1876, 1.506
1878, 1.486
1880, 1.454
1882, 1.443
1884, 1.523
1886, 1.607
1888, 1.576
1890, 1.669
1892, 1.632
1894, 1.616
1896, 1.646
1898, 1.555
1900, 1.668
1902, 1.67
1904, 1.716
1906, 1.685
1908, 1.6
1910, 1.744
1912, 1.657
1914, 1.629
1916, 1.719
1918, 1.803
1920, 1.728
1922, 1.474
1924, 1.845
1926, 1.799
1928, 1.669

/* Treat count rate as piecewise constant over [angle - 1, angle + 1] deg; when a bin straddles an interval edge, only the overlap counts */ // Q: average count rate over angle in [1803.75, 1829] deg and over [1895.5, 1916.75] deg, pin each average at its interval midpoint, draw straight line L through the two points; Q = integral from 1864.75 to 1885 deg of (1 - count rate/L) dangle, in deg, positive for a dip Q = 2.4 deg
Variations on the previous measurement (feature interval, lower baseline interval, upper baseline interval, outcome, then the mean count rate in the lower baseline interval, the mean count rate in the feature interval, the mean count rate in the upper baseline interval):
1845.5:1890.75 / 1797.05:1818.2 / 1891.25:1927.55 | 1.98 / 2.06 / 1.76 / 1.68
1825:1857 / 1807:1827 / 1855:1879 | -1.55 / 2.03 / 1.98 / 1.74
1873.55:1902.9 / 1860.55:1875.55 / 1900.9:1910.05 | 2.00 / 1.71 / 1.58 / 1.68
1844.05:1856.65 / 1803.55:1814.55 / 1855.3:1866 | -0.95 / 1.99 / 2.06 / 1.89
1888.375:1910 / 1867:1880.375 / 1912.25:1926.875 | 0.01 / 1.57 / 1.65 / 1.71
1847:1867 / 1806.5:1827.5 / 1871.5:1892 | -2.70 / 2.02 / 1.97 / 1.55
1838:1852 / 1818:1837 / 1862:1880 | -0.88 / 1.98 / 1.96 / 1.65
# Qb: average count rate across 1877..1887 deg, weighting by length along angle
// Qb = 1.5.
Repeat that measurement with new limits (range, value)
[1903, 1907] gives 1.7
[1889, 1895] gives 1.64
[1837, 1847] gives 1.88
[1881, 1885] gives 1.48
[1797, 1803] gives 2.21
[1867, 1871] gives 1.65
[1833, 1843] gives 1.89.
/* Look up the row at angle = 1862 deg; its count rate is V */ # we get 1.771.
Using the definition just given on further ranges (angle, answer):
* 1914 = 1.629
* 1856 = 2.065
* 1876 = 1.506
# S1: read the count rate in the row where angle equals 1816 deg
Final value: 2.146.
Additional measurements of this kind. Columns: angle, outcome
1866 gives 1.757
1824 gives 2.12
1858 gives 1.935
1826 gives 2.053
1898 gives 1.555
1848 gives 2.1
